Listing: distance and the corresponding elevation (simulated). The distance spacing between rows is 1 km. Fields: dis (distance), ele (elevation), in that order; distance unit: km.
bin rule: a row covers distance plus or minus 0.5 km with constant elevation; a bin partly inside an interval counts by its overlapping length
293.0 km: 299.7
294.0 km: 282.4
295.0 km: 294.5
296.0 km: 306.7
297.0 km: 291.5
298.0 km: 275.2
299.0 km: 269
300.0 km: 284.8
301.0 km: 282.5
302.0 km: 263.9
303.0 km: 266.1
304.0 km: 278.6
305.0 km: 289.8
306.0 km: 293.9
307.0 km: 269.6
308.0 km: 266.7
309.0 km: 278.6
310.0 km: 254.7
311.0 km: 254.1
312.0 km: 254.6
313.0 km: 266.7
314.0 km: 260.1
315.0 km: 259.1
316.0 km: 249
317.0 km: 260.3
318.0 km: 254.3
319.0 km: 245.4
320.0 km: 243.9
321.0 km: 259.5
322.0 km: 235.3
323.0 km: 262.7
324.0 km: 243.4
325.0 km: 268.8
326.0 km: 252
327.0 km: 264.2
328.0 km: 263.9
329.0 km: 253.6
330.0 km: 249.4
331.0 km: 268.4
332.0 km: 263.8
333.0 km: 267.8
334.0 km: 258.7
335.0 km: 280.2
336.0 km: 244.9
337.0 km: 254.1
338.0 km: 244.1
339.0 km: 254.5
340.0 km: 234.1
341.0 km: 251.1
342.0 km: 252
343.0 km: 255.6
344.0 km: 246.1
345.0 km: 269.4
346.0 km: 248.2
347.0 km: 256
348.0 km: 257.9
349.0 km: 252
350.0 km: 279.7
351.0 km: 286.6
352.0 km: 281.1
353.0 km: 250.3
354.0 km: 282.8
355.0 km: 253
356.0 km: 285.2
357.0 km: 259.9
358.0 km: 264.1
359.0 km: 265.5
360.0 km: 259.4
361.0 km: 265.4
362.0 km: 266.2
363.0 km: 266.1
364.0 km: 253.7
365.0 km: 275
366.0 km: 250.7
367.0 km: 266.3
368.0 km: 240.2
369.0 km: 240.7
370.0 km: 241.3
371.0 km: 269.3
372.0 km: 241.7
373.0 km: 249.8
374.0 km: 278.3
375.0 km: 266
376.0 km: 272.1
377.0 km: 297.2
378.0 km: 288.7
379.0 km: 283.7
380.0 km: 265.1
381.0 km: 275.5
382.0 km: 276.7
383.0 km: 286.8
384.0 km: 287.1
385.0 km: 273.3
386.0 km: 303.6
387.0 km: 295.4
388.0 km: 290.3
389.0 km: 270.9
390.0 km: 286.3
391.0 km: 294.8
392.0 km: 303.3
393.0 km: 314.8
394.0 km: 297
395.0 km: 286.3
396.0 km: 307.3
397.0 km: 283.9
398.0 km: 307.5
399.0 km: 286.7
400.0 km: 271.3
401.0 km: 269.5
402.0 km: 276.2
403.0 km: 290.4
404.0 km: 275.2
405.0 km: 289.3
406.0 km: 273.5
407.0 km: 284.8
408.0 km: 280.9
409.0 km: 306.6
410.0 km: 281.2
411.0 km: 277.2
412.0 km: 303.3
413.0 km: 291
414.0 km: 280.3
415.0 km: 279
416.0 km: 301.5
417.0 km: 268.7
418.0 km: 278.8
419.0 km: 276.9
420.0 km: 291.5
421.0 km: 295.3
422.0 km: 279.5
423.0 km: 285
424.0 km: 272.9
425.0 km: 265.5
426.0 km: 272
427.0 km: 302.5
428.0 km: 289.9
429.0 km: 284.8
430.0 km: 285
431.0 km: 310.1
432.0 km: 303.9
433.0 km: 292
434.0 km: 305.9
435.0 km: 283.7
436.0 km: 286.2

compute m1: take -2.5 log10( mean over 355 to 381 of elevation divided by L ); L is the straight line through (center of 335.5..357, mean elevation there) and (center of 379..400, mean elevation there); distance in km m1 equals 0.039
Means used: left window 259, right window 289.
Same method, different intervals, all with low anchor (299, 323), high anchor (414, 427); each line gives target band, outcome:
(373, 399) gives -0.042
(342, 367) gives 0.030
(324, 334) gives 0.027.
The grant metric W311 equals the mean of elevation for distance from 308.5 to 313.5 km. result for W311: 262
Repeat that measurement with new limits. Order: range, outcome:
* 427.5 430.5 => 287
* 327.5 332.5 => 260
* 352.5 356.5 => 268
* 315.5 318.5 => 255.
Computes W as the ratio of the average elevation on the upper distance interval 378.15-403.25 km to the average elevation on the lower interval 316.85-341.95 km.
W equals 1.1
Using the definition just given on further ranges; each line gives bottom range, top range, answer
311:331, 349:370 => 1.03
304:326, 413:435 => 1.10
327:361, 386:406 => 1.11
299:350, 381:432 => 1.10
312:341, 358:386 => 1.05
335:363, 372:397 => 1.09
